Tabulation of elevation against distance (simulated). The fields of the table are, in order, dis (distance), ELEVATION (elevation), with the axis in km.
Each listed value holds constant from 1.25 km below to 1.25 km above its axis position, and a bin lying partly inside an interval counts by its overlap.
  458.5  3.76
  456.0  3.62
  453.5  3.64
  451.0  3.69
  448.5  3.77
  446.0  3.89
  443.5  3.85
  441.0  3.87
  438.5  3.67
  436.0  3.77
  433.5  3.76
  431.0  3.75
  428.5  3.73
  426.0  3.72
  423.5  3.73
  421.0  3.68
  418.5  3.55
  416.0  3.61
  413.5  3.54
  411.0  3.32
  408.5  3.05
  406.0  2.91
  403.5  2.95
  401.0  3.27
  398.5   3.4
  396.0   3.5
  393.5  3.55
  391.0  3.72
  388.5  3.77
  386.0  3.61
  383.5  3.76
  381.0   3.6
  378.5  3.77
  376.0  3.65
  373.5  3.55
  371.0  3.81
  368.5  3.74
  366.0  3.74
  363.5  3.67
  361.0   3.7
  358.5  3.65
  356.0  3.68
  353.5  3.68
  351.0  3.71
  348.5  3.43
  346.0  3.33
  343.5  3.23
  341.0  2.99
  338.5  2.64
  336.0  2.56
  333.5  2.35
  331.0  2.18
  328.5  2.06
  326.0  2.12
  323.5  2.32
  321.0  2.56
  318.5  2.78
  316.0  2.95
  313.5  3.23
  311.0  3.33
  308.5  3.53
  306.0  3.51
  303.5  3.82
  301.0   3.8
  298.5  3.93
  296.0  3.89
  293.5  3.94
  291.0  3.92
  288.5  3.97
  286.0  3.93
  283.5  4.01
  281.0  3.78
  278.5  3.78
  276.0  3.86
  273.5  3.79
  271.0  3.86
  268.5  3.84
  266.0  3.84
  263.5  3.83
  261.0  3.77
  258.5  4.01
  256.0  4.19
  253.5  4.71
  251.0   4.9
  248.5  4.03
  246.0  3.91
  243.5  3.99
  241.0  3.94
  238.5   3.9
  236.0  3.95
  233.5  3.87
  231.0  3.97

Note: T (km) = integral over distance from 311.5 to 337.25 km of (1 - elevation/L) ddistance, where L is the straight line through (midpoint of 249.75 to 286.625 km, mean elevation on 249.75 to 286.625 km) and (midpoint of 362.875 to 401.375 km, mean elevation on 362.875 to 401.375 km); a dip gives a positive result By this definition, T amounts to 8.7 km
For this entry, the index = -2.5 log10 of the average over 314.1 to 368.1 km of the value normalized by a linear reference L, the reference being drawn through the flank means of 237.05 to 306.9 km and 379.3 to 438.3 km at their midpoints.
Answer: 0.23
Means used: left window 3.95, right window 3.54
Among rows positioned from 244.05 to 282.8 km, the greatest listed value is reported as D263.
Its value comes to 4.9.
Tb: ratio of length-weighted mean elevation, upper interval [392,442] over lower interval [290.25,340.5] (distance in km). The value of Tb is 1.15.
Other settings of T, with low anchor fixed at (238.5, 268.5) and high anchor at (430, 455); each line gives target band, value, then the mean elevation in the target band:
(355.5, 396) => 2.1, 3.68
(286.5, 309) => 1.0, 3.83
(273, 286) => 0.6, 3.86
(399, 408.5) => 1.9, 3.07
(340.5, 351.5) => 1.7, 3.34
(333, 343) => 3.1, 2.7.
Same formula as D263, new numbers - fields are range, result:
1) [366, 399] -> 3.81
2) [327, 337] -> 2.56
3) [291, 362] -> 3.94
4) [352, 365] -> 3.7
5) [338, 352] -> 3.71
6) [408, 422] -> 3.68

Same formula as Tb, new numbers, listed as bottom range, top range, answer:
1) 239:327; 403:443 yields 0.96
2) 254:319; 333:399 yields 0.93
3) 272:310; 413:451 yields 0.97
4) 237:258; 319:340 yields 0.57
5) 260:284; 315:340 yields 0.64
